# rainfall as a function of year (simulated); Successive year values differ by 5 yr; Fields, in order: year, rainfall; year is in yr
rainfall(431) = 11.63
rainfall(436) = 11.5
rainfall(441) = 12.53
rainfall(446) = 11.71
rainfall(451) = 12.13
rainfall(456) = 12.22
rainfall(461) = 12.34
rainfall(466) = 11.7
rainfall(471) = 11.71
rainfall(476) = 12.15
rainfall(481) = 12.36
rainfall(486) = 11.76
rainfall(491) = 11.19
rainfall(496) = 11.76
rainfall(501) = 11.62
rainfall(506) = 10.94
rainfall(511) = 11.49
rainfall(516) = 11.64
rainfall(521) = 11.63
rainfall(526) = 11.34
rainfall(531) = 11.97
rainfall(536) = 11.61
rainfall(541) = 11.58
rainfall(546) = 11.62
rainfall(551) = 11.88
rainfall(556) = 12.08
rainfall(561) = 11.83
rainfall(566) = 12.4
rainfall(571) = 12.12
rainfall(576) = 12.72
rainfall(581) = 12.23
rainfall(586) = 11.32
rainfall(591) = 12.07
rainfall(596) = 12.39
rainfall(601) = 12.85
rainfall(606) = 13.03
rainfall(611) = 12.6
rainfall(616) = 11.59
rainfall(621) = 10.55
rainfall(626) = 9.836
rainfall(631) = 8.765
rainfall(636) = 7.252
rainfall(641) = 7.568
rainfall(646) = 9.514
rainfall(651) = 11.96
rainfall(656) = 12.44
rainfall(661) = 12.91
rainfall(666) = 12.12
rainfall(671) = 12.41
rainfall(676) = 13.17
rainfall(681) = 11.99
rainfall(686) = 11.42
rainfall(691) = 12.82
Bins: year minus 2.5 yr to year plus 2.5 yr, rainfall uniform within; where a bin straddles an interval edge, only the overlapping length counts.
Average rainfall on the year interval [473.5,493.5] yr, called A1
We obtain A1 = 11.9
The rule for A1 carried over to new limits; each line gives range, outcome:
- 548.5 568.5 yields 12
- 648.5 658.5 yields 12.2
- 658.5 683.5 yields 12.5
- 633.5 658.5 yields 9.75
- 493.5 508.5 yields 11.4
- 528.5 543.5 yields 11.7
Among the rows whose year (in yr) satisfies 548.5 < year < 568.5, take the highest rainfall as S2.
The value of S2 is 12.4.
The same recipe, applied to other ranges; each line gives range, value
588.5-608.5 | 13.03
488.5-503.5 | 11.76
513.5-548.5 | 11.97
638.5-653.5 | 11.96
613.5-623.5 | 11.59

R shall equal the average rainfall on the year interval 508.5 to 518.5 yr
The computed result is 11.6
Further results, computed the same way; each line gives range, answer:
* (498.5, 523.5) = 11.5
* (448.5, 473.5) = 12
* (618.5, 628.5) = 10.2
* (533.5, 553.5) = 11.7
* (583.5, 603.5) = 12.2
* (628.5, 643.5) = 7.86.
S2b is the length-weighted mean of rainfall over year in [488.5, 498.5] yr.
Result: 11.5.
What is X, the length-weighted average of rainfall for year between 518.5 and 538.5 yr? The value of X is 11.6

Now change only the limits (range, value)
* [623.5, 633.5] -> 9.3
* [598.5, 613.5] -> 12.8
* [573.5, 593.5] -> 12.1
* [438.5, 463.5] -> 12.2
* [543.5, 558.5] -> 11.9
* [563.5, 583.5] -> 12.4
